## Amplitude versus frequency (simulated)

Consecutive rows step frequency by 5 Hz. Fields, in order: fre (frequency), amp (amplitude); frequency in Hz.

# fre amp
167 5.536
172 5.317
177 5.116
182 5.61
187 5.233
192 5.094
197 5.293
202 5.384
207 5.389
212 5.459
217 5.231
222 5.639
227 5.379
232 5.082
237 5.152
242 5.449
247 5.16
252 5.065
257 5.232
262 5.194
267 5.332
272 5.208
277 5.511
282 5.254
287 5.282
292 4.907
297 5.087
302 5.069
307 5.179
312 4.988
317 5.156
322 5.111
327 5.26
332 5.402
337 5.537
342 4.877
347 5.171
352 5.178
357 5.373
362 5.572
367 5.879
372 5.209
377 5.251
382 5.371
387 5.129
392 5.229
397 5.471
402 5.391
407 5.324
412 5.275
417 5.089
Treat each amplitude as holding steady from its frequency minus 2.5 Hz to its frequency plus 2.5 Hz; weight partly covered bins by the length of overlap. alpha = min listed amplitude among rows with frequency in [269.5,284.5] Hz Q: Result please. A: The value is 5.208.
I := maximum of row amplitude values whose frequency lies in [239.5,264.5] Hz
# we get 5.449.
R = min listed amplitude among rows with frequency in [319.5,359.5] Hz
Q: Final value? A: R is 4.877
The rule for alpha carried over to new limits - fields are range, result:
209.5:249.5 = 5.082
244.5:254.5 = 5.065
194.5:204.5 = 5.293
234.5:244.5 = 5.152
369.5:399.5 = 5.129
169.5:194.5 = 5.094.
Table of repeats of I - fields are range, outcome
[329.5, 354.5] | 5.537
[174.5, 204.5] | 5.61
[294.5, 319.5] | 5.179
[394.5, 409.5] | 5.471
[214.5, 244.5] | 5.639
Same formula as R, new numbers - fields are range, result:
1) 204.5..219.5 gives 5.231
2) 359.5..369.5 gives 5.572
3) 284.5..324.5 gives 4.907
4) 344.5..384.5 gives 5.171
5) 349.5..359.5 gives 5.178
